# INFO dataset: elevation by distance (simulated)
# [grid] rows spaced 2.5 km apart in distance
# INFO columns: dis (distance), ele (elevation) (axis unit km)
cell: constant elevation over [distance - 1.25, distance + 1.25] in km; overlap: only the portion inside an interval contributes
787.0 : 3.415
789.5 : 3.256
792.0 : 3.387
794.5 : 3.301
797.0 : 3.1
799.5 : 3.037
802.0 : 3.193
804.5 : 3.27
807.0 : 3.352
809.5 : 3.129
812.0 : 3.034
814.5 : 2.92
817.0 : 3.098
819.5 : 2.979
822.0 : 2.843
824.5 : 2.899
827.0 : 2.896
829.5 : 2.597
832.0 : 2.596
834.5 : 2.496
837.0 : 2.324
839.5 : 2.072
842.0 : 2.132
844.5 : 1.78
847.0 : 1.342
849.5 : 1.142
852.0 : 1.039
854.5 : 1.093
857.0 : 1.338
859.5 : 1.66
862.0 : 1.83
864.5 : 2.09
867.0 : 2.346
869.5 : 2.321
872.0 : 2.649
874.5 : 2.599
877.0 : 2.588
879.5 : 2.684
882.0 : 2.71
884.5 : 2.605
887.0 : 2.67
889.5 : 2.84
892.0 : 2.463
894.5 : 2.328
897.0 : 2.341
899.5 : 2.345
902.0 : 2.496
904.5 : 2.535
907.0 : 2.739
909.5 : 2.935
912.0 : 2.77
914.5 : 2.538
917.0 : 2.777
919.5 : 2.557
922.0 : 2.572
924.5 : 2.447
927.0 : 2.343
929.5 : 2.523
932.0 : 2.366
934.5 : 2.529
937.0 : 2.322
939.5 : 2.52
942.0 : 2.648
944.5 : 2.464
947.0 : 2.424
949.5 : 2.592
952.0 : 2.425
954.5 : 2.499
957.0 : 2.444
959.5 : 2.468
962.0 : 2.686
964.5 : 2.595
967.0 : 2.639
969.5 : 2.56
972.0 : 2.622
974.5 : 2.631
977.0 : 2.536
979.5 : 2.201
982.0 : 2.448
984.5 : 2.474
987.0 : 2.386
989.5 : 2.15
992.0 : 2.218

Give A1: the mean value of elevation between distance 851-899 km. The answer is 2.23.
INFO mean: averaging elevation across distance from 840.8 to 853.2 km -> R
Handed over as 1.49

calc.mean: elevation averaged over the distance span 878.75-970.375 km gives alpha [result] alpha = 2.55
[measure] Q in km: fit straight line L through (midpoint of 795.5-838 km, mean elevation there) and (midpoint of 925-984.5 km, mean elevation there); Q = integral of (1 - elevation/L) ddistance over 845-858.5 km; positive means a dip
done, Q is 7.61 km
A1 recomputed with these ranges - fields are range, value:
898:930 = 2.58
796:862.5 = 2.42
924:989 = 2.49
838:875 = 1.82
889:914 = 2.57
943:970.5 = 2.53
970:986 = 2.49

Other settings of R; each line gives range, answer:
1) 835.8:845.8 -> 2.07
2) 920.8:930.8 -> 2.47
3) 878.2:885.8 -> 2.67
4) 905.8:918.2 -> 2.75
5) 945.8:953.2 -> 2.48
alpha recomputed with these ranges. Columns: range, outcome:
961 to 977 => 2.61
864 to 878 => 2.45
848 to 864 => 1.38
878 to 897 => 2.6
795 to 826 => 3.08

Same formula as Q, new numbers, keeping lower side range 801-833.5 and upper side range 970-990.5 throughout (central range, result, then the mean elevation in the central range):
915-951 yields 1.2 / 2.51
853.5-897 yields 7.6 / 2.29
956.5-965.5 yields -0.2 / 2.56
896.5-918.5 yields 0.5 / 2.62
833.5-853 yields 7.4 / 1.79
